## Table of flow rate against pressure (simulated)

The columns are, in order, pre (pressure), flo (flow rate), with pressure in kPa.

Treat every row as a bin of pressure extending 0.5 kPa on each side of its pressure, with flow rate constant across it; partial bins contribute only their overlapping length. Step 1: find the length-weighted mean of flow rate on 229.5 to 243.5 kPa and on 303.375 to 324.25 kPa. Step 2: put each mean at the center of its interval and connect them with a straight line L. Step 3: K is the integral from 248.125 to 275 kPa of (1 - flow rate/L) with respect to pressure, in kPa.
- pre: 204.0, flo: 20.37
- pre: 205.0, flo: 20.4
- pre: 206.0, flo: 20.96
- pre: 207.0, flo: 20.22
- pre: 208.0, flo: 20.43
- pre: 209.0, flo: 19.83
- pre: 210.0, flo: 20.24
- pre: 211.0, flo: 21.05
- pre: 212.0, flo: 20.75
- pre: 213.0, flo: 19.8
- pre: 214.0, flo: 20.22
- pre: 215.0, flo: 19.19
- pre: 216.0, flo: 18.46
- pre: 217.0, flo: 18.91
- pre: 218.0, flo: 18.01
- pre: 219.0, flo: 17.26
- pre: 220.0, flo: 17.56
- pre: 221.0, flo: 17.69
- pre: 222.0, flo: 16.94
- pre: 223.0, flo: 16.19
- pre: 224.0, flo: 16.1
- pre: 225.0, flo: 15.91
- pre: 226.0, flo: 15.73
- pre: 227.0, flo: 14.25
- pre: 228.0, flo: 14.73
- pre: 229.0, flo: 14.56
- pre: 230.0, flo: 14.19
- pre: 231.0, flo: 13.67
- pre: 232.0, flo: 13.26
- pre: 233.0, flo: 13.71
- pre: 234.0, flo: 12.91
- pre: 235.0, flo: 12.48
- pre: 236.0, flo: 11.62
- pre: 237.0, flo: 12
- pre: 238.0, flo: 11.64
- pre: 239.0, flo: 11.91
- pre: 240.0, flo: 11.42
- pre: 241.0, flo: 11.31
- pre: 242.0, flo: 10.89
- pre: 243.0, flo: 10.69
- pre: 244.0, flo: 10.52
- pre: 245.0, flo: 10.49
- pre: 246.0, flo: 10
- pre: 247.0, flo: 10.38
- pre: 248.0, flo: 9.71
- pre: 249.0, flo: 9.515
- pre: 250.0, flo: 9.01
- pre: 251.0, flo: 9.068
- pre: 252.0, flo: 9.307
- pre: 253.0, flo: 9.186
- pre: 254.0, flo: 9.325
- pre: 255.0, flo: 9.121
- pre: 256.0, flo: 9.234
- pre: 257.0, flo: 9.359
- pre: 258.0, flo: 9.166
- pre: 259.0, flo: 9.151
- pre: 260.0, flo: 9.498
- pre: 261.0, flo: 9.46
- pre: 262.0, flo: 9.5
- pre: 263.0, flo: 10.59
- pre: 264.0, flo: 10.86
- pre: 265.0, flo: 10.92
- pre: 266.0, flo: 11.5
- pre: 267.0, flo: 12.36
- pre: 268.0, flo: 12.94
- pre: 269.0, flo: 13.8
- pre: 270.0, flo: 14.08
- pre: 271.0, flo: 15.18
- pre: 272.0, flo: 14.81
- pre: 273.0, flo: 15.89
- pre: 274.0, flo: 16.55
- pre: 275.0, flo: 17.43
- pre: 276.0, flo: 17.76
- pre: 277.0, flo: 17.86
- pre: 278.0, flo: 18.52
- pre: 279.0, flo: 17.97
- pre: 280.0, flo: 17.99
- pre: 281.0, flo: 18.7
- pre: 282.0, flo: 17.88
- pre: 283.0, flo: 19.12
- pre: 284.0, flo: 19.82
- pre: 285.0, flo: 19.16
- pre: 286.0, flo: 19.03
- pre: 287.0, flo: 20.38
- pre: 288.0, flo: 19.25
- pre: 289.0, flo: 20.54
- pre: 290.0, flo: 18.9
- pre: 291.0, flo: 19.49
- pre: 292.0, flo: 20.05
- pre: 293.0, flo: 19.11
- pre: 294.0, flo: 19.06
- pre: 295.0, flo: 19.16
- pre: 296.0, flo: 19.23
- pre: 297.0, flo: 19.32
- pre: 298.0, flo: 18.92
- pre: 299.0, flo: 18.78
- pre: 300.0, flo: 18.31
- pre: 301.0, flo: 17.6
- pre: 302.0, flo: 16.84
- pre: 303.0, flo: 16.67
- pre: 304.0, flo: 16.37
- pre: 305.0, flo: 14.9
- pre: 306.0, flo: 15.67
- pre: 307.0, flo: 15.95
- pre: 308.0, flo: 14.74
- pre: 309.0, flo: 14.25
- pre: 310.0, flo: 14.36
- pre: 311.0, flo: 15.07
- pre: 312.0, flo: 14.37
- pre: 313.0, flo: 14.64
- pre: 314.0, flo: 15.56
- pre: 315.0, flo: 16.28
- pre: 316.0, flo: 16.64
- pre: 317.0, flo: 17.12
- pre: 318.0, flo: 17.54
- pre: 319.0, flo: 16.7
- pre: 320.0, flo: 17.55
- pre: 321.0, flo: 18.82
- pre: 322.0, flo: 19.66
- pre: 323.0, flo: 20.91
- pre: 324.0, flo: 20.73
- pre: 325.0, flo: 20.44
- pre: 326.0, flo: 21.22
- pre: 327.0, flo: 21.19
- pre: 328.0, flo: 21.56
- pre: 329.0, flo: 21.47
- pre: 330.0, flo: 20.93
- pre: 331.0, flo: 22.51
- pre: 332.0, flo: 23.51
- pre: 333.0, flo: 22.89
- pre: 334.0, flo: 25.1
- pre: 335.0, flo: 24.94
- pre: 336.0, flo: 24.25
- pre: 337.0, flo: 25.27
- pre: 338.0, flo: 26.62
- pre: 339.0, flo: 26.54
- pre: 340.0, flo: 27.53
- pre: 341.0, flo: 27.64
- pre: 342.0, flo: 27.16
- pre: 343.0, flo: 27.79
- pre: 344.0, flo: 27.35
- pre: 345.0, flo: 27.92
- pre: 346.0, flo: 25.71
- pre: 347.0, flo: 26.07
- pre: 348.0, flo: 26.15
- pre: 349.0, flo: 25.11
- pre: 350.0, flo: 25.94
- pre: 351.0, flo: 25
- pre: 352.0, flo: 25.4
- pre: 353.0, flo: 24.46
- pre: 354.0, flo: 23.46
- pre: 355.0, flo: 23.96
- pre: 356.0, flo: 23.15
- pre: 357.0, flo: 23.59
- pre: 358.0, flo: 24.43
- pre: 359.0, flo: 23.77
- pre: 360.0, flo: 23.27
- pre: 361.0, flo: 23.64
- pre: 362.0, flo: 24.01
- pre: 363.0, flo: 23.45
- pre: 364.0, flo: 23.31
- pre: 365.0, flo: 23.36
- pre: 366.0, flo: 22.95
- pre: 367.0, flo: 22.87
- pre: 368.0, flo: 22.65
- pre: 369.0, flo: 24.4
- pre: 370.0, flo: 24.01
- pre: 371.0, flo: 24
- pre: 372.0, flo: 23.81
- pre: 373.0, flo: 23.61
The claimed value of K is 4.9 kPa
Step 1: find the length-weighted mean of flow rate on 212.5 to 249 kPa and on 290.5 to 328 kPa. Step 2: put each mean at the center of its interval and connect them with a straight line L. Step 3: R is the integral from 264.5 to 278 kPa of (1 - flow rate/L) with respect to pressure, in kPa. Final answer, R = 1.0 kPa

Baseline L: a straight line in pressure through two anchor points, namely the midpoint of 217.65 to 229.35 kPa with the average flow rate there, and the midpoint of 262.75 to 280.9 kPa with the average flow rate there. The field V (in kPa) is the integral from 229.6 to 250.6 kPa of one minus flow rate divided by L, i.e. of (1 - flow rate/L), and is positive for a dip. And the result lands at 5.8 kPa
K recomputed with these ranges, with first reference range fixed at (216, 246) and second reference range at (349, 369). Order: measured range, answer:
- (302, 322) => 4.14 kPa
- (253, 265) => 4.88 kPa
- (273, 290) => -0.60 kPa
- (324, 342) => -1.52 kPa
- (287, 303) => -0.01 kPa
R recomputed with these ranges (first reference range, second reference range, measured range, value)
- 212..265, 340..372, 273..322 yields 2.7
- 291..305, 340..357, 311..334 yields 2.9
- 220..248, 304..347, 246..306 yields 6.9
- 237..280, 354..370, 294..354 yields -4.5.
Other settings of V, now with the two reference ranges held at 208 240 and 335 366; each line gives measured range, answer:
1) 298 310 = 3.0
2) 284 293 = 0.5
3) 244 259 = 7.1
